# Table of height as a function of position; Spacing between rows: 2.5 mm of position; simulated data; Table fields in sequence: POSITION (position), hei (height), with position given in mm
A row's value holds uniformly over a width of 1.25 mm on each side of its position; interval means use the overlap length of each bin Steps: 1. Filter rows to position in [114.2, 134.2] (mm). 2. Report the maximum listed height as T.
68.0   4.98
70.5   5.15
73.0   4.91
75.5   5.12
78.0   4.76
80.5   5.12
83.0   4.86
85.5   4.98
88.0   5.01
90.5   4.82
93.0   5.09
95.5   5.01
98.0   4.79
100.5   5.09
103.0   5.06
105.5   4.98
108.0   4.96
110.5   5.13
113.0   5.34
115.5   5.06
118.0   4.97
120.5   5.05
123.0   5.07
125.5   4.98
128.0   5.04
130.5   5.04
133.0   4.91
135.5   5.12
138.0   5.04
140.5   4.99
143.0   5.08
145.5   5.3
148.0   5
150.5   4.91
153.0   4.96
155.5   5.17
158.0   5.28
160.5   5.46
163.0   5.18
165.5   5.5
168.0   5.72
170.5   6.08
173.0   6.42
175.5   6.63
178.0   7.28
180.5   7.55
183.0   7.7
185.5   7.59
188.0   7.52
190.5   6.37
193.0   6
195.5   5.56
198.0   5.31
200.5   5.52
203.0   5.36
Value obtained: 5.07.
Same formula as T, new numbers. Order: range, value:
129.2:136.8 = 5.12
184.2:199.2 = 7.59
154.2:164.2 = 5.46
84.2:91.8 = 5.01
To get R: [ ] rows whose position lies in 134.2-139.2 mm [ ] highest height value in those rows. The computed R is 5.12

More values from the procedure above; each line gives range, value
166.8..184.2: 7.7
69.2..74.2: 5.15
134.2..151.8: 5.3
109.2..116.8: 5.34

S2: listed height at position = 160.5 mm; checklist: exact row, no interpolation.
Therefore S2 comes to 5.46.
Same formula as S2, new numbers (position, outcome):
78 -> 4.76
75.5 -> 5.12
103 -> 5.06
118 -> 4.97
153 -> 4.96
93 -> 5.09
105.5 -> 4.98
